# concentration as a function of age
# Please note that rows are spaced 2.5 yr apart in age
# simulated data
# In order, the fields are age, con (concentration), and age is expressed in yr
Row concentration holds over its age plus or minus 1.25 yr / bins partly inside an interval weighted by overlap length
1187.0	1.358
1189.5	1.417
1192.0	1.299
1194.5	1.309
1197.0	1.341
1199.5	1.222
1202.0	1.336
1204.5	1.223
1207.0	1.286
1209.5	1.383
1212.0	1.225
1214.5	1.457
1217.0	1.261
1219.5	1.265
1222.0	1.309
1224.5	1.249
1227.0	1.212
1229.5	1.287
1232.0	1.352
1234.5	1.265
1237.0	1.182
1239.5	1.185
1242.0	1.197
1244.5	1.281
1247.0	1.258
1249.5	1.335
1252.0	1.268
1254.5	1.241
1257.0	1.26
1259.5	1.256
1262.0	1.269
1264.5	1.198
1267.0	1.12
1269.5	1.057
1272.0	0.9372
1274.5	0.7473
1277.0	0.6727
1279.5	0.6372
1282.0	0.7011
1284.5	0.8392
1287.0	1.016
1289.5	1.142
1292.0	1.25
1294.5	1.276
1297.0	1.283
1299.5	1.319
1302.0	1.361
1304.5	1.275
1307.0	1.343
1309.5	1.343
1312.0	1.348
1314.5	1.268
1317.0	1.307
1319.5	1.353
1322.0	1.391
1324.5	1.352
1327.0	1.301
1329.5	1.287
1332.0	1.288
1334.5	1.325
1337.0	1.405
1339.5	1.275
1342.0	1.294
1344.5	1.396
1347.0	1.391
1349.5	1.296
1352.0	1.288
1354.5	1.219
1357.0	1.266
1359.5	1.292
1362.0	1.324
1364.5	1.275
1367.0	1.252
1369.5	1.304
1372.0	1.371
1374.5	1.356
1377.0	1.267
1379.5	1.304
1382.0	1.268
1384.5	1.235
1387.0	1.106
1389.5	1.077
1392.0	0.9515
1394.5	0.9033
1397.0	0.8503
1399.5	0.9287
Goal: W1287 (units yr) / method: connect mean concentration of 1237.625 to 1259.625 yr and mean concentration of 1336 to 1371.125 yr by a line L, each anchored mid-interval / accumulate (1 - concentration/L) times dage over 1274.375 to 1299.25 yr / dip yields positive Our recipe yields 5.7 yr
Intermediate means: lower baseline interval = 1.25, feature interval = 0.98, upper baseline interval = 1.31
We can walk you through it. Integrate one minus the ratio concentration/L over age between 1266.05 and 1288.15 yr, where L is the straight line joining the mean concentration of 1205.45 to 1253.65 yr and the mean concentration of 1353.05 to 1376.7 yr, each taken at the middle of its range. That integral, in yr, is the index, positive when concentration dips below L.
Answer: 7.4 yr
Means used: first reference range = 1.28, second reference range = 1.29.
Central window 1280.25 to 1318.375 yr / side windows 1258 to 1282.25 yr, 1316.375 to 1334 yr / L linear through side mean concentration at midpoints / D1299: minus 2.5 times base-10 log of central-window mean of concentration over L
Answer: -0.029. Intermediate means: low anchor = 0.973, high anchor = 1.33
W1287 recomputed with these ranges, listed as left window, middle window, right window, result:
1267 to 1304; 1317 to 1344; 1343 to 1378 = -3.0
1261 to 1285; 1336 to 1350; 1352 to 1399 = -3.0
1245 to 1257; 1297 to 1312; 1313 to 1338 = -0.2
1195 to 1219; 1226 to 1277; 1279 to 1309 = 1.6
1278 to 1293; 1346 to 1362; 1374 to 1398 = -3.5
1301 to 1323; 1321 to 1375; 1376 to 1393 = -2.7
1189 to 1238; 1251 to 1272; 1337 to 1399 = 1.4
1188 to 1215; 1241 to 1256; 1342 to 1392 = 0.4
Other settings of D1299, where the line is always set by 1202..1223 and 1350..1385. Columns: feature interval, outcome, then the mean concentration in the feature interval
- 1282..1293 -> 0.26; 1.02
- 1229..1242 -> 0.05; 1.25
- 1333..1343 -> -0.03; 1.32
